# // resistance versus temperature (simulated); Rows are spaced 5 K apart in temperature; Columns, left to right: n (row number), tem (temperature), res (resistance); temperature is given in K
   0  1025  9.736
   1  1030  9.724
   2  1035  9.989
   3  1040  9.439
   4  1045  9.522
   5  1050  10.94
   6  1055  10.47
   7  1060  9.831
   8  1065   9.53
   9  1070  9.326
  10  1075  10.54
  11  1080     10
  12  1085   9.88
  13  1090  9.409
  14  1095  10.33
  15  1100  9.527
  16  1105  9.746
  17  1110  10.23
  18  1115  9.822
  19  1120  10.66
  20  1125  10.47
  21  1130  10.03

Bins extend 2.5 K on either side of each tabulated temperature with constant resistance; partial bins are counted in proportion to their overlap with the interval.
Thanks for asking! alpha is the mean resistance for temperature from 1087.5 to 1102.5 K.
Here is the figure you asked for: 9.76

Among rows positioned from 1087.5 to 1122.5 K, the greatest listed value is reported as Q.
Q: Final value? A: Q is 10.66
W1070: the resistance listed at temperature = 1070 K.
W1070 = 9.326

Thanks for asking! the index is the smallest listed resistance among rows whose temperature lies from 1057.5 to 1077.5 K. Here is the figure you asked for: 9.326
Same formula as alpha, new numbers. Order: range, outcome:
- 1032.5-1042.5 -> 9.71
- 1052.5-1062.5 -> 10.2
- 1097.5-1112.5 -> 9.83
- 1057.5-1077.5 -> 9.81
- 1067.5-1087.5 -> 9.94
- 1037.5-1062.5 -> 10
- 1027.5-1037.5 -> 9.86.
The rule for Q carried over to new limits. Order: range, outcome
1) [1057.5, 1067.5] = 9.831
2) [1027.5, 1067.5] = 10.94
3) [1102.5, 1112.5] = 10.23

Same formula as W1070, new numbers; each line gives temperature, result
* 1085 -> 9.88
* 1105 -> 9.746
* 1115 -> 9.822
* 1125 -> 10.47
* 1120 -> 10.66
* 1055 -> 10.47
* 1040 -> 9.439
